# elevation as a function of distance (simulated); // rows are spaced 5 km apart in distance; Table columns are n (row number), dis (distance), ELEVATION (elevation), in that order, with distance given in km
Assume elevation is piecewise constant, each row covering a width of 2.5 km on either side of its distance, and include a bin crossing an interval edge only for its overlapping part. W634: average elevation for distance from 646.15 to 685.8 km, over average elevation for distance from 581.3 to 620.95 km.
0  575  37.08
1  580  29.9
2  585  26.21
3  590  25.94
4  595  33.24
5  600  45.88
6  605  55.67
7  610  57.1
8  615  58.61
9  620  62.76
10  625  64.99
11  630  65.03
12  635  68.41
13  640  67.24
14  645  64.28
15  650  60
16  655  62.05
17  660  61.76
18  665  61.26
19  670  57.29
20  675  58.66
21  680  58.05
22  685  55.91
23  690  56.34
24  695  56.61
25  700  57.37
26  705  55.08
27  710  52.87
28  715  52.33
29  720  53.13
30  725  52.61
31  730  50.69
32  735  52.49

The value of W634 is 1.34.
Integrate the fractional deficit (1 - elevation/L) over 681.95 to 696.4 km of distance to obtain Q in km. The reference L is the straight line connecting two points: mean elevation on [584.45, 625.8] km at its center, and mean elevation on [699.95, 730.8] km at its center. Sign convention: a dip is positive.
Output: -1.2 km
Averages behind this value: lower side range 48.1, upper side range 53.3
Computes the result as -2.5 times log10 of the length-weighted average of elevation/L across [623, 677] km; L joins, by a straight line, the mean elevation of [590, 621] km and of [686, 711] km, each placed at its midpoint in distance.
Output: -0.19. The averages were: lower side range 49.6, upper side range 55.8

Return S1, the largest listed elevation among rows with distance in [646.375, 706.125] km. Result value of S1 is 62.05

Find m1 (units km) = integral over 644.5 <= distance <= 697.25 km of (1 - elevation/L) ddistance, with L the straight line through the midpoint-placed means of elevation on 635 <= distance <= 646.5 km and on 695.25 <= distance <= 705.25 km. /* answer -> 2.0 km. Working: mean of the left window 66.5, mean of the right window 56.6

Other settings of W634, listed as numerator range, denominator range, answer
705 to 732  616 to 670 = 0.83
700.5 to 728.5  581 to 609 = 1.40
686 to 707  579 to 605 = 1.63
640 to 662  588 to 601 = 1.84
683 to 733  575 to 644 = 1.07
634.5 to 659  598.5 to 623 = 1.13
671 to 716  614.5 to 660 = 0.88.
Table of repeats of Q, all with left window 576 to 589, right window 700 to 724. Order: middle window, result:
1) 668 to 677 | -2.31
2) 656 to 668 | -4.72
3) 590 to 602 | -1.87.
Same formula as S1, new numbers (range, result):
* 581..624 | 62.76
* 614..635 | 68.41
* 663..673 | 61.26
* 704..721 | 55.08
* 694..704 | 57.37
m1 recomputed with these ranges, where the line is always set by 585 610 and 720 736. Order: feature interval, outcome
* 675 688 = -2.5 km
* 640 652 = -5.0 km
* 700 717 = -1.3 km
